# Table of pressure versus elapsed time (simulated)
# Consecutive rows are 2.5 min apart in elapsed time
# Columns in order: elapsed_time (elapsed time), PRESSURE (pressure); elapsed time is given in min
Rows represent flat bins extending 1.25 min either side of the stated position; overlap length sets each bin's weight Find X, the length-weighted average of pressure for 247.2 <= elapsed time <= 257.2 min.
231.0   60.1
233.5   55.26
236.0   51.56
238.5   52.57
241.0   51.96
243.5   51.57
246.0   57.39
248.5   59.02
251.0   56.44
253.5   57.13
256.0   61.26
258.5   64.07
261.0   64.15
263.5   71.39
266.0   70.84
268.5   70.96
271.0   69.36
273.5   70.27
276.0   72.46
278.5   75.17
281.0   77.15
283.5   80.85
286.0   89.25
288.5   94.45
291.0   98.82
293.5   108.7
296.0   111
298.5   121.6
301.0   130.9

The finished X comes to 58.4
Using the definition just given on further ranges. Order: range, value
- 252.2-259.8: 60.8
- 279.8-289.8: 85.5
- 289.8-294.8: 104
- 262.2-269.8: 71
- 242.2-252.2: 56.1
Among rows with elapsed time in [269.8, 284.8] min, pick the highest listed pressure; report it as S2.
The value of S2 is 80.85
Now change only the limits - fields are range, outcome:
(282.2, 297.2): 111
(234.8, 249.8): 59.02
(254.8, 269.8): 71.39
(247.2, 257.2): 61.26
